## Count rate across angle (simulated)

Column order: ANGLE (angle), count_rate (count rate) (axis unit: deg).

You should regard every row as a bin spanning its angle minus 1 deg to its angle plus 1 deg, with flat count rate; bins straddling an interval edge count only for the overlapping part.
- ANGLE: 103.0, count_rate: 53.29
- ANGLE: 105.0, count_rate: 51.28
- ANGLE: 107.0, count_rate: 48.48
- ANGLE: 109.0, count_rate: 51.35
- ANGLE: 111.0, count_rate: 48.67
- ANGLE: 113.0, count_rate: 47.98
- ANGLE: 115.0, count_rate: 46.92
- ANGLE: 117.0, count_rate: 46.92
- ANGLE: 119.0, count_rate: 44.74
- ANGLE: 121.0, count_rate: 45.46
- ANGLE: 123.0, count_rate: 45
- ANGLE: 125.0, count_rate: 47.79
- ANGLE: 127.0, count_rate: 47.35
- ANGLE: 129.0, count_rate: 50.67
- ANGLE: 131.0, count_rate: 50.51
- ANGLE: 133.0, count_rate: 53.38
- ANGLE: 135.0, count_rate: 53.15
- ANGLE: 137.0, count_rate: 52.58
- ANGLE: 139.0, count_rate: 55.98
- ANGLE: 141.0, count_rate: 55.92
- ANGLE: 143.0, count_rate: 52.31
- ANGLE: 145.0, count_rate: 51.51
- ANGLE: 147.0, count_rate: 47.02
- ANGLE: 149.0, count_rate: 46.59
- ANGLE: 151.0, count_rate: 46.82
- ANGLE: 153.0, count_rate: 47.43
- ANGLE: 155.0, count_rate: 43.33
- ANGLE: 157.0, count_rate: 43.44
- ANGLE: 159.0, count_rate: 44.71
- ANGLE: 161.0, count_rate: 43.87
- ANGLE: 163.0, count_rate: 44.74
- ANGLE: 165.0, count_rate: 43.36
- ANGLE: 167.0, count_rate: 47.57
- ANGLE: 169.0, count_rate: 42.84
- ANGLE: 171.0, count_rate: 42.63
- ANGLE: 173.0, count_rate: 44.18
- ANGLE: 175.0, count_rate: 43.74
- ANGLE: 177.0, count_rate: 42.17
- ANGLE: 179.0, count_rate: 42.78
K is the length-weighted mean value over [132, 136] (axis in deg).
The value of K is 53.3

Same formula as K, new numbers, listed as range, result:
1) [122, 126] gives 46.4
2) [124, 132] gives 49.1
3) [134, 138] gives 52.9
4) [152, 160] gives 44.7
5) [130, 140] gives 53.1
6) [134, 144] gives 54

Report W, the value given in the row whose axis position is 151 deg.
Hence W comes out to 46.82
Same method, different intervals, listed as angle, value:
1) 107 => 48.48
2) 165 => 43.36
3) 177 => 42.17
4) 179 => 42.78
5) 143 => 52.31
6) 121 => 45.46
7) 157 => 43.44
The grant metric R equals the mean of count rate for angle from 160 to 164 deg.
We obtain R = 44.3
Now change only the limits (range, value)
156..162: 44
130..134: 51.9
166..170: 45.2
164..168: 45.5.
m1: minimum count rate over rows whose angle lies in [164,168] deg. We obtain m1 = 43.36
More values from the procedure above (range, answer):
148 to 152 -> 46.59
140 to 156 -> 43.33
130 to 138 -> 50.51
